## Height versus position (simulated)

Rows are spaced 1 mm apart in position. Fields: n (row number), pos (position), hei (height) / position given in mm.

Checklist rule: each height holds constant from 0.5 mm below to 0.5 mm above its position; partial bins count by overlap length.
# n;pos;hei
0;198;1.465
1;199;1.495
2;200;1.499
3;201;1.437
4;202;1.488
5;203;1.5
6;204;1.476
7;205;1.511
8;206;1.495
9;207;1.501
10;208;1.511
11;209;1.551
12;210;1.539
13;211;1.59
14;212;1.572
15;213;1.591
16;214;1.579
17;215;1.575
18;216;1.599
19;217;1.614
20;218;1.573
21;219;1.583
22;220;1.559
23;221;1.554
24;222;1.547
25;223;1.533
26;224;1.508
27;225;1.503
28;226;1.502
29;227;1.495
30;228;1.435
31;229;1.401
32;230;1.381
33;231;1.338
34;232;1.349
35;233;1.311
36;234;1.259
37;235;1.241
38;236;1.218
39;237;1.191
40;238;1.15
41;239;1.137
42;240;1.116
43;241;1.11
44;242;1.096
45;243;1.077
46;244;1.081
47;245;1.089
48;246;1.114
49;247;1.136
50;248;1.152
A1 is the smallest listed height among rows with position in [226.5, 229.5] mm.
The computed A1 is 1.401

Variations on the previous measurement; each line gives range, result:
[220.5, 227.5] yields 1.495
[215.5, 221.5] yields 1.554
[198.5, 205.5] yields 1.437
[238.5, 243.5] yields 1.077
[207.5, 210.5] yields 1.511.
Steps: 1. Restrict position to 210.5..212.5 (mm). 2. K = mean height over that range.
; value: 1.58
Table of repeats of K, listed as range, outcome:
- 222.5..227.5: 1.51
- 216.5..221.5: 1.58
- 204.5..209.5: 1.51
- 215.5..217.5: 1.61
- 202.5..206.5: 1.5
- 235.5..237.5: 1.2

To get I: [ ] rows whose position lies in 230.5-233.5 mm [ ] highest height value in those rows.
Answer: 1.349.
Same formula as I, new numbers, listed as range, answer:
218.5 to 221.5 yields 1.583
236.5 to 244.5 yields 1.191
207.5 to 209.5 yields 1.551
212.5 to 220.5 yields 1.614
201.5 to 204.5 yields 1.5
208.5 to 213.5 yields 1.591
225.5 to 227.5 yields 1.502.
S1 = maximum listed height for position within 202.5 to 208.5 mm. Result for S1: 1.511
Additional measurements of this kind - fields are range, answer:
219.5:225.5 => 1.559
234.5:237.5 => 1.241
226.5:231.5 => 1.495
